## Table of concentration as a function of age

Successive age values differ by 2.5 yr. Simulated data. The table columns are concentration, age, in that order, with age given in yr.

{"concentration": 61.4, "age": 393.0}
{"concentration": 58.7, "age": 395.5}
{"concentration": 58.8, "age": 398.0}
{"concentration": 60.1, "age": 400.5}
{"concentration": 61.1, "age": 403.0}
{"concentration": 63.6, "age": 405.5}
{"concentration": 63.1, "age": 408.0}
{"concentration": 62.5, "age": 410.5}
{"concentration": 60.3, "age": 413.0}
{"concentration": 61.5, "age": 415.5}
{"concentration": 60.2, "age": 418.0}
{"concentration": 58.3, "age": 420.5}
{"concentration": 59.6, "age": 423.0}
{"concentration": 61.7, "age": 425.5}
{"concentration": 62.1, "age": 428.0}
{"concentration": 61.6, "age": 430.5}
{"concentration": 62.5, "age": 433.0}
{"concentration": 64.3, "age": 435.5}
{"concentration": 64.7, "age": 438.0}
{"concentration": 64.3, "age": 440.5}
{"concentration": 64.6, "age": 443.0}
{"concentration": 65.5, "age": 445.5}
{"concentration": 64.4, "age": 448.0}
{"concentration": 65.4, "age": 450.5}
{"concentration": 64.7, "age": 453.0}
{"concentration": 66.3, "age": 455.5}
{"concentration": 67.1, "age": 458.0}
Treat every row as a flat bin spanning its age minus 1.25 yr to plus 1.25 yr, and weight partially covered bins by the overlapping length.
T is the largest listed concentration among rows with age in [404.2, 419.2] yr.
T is 63.6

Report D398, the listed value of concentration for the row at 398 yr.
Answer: 58.8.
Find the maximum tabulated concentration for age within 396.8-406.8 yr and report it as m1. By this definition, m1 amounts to 63.6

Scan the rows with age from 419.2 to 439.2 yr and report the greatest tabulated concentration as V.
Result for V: 64.7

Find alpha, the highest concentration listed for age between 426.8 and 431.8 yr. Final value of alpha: 62.1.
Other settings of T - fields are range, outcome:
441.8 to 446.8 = 65.5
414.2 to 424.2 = 61.5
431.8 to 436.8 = 64.3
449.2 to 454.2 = 65.4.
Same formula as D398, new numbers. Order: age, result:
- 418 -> 60.2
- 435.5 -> 64.3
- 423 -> 59.6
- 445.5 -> 65.5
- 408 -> 63.1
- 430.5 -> 61.6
